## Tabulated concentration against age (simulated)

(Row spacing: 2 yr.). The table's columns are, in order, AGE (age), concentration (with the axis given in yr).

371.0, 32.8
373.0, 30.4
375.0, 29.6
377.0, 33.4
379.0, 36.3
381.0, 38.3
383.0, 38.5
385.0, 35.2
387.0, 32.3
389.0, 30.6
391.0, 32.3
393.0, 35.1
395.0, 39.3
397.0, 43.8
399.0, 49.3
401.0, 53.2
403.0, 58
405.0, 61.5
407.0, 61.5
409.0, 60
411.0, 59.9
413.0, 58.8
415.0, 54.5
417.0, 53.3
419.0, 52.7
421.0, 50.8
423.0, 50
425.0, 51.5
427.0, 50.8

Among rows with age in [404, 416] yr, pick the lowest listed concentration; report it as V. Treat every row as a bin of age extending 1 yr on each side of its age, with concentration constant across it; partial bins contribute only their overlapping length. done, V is 54.5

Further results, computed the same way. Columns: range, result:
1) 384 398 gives 30.6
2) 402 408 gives 58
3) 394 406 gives 39.3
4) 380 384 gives 38.3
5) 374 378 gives 29.6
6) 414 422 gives 50.8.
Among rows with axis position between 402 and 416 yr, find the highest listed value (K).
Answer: 61.5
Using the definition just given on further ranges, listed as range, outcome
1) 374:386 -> 38.5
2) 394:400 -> 49.3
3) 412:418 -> 58.8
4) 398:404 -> 58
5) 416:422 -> 53.3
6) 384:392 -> 35.2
